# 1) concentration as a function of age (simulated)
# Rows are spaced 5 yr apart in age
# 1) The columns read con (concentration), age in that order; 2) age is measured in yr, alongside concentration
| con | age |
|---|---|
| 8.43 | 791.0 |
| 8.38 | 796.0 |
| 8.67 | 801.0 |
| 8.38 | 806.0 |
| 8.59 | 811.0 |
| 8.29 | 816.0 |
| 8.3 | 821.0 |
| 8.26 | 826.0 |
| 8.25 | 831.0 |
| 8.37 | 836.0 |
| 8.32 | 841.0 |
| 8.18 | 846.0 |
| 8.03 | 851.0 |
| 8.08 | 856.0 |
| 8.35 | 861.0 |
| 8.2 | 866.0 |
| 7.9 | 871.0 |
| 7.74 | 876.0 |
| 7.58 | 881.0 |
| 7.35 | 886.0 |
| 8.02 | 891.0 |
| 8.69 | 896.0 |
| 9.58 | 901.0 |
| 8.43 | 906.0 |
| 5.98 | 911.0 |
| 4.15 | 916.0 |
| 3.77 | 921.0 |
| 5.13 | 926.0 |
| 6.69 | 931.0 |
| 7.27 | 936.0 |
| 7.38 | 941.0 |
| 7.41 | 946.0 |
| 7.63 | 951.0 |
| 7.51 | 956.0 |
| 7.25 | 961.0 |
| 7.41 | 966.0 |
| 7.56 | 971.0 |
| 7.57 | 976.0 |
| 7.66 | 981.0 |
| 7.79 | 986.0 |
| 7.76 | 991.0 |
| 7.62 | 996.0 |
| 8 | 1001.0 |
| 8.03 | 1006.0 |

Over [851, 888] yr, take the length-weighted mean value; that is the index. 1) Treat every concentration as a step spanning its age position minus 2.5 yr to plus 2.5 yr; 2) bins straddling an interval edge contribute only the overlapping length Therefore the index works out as 7.9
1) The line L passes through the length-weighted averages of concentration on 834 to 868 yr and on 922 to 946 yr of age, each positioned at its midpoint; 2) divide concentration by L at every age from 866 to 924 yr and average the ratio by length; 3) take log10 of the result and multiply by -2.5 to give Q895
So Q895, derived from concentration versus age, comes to 0.02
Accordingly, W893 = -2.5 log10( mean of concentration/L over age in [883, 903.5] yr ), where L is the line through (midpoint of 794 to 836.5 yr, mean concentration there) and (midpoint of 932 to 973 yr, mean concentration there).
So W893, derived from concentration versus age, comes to -0.08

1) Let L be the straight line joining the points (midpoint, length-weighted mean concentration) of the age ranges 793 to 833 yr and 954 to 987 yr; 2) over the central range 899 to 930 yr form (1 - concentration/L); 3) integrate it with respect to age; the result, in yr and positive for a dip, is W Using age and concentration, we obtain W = 6.7 yr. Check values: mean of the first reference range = 8.39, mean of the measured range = 6.14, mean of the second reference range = 7.52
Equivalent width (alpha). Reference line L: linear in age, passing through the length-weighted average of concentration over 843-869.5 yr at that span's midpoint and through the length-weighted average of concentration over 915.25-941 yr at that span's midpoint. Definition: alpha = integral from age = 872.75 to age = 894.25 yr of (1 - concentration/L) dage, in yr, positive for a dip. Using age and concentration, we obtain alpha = -1.5 yr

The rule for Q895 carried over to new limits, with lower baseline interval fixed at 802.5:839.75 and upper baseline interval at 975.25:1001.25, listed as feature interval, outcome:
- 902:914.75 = 0.12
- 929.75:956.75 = 0.08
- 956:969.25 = 0.06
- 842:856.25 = 0.02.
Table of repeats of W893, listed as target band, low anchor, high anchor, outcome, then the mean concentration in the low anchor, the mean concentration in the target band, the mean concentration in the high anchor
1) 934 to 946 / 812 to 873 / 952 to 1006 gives 0.07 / 8.22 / 7.34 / 7.63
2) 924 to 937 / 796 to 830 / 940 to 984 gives 0.21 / 8.41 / 6.31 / 7.49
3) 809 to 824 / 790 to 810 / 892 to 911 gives 0.01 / 8.48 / 8.38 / 8.45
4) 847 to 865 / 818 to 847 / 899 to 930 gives -0.07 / 8.29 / 8.16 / 6.14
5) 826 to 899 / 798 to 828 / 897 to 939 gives -0.08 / 8.42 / 8.09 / 6.47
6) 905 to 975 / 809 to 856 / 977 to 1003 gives 0.19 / 8.27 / 6.67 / 7.75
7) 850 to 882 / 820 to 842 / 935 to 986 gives 0.01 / 8.3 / 8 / 7.49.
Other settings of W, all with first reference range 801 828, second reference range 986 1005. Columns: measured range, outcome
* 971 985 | 0.43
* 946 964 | 1.11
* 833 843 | -0.03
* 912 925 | 6.02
